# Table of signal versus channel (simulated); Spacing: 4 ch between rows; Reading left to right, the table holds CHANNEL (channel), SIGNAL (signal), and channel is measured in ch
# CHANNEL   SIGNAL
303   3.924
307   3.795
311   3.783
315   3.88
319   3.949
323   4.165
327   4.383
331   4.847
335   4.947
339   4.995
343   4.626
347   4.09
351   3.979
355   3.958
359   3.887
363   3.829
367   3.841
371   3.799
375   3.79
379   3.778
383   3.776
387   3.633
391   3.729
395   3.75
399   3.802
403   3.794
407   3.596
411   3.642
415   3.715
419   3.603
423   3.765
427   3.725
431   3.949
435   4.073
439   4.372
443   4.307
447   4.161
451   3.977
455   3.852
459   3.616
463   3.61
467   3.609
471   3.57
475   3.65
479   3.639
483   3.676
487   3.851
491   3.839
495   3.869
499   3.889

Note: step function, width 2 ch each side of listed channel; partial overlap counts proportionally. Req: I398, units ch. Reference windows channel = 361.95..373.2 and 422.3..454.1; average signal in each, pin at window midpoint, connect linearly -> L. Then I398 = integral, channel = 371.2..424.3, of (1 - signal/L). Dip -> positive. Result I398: 2.62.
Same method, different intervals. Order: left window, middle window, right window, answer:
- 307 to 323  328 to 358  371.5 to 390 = -4.9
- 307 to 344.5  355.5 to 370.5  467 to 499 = 1.3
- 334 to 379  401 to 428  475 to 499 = 1.9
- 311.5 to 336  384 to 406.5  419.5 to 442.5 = 1.9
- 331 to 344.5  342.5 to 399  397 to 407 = 5.5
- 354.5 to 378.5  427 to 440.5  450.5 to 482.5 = -1.2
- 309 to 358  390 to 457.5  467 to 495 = 1.0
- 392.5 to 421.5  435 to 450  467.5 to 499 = -2.1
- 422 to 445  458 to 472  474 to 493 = 0.9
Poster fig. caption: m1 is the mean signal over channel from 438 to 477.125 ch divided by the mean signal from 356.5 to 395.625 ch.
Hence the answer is 1.0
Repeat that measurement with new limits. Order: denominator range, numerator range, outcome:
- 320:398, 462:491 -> 0.90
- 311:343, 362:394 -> 0.85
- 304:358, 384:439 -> 0.89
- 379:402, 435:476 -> 1.04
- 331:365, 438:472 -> 0.90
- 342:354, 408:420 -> 0.87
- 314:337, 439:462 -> 0.91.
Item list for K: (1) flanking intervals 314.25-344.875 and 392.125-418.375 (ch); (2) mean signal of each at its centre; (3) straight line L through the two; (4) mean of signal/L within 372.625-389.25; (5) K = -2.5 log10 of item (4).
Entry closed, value 0.06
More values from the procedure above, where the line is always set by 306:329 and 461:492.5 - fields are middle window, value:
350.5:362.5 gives 0.000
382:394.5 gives 0.042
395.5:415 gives 0.032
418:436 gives -0.012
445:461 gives -0.050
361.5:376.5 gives 0.023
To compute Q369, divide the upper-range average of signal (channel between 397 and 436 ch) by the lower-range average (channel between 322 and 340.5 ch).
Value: 0.8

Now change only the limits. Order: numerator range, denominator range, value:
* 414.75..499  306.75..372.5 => 0.92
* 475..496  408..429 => 1.02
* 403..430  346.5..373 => 0.95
